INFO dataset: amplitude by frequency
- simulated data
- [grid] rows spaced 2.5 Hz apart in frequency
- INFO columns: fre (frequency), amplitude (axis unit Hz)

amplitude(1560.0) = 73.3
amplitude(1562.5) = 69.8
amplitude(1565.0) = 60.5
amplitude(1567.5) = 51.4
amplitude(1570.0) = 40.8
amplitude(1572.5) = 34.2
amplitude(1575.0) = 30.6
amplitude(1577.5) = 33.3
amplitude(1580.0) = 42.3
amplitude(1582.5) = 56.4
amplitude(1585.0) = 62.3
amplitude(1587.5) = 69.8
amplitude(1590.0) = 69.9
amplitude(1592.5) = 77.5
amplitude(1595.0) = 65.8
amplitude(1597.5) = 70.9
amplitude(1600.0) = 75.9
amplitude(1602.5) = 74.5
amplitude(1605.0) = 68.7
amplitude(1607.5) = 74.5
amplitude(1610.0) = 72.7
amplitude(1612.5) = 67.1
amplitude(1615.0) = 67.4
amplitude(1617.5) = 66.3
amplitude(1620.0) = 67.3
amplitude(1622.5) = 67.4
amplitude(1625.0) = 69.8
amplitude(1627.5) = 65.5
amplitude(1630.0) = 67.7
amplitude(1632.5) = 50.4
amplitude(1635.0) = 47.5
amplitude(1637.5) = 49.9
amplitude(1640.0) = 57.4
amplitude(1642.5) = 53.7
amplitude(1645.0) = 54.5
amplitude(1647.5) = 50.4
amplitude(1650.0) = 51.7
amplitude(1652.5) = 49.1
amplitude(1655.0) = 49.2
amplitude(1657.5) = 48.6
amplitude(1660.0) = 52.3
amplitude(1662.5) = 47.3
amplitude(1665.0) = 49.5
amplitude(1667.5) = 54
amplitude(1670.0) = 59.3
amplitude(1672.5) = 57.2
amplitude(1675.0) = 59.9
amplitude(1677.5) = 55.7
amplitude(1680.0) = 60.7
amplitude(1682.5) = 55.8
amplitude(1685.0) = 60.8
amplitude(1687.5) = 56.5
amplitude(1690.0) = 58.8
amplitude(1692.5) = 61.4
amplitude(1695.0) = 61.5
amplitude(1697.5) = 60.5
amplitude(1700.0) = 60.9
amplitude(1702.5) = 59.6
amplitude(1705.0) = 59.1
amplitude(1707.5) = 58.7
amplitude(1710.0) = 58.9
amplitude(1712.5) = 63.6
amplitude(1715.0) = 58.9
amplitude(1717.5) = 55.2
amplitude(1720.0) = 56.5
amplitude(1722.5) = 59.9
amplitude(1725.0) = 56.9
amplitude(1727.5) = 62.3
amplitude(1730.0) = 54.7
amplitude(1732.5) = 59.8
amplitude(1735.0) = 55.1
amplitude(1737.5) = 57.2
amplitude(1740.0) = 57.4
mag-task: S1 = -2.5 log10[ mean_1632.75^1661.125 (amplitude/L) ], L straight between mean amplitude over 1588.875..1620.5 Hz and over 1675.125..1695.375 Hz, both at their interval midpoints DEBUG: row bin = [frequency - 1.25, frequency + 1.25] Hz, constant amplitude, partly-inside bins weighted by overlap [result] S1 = 0.249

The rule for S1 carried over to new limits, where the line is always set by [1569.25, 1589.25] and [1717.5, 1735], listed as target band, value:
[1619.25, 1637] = -0.214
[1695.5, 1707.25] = -0.074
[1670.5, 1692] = -0.073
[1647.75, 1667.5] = 0.059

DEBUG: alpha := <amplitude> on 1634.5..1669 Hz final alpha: 51.2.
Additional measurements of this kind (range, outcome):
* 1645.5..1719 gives 56.4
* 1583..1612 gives 70.7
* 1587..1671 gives 61.2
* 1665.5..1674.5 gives 56.5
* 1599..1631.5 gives 69.4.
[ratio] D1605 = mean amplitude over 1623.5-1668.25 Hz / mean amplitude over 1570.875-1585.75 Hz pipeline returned 1.27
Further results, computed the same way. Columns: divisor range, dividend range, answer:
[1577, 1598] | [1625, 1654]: 0.89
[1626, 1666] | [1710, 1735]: 1.11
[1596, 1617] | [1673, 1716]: 0.83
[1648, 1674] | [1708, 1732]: 1.13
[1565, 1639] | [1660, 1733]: 0.96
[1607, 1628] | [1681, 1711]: 0.87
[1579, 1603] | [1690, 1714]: 0.91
